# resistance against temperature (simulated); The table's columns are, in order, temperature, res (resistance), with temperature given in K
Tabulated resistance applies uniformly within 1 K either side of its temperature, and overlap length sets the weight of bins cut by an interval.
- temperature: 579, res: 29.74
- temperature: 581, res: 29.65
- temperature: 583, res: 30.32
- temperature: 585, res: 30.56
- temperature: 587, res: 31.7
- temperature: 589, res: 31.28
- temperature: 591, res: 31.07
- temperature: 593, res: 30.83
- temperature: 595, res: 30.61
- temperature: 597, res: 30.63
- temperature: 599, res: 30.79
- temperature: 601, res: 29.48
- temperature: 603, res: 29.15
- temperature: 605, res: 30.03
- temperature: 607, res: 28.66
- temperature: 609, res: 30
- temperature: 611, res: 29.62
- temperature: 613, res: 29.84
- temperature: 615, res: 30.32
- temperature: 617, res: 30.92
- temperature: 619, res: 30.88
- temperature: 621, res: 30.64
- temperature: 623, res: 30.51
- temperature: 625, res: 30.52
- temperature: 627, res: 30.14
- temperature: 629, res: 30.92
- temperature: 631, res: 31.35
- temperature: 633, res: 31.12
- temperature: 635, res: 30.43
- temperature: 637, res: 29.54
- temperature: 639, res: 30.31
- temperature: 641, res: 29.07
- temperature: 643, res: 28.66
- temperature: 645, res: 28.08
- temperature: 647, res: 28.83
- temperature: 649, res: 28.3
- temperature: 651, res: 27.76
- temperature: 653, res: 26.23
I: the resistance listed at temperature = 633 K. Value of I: 31.12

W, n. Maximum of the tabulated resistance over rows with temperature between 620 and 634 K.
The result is 31.35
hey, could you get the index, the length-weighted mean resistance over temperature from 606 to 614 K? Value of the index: 29.5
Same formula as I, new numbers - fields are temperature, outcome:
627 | 30.14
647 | 28.83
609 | 30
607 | 28.66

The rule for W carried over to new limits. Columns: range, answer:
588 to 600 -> 31.28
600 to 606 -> 30.03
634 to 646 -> 30.43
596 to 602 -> 30.79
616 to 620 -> 30.92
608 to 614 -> 30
